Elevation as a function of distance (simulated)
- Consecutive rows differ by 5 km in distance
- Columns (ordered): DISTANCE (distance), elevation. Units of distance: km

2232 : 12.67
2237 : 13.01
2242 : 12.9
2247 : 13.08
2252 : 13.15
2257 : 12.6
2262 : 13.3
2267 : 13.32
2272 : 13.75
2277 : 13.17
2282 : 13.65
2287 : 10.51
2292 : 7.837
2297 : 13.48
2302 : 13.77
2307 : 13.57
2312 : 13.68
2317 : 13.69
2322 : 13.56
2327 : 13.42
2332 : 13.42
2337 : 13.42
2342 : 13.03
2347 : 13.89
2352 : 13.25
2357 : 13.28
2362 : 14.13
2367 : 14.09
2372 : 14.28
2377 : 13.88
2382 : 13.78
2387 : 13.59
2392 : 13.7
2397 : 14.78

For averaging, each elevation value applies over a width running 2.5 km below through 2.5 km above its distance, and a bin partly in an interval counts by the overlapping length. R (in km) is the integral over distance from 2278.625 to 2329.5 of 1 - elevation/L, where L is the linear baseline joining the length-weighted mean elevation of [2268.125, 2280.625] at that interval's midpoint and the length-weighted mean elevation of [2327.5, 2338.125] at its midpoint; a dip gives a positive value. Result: 2.71 km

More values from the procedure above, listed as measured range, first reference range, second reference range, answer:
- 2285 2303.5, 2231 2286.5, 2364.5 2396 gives 2.8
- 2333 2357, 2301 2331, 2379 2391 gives 0.4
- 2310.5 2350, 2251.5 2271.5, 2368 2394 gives 0.2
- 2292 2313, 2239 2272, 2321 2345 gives 0.5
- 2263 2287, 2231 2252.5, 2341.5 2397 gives 0.0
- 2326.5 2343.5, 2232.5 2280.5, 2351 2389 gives 0.3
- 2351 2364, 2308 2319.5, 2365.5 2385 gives 0.3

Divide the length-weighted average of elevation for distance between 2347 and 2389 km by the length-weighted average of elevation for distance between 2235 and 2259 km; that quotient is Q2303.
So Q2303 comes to 1.06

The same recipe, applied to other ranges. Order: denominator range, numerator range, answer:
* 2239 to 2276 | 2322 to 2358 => 1.02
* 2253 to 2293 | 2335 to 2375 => 1.10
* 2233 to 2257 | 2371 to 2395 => 1.07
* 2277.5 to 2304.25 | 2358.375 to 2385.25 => 1.17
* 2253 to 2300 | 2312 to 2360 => 1.08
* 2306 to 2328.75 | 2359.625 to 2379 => 1.04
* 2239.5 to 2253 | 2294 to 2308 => 1.03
